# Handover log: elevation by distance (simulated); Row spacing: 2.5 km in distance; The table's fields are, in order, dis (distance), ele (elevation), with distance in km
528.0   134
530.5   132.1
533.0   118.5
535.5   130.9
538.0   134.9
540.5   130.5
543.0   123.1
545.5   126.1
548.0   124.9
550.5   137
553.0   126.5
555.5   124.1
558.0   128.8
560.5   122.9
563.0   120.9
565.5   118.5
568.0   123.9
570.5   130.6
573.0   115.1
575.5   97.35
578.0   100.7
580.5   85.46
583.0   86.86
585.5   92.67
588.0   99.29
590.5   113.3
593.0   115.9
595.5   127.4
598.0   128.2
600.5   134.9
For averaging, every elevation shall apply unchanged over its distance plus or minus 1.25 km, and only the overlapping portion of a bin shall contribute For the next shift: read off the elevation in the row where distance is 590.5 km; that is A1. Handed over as 113.3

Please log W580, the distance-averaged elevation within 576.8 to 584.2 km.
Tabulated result 91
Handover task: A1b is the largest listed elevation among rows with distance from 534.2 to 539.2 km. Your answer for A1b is 134.9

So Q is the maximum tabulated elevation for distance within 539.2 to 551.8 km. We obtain 137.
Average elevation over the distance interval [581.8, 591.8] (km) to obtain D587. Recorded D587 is 98.2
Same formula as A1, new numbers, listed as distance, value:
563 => 120.9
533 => 118.5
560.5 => 122.9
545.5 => 126.1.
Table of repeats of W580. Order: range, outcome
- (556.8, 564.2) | 124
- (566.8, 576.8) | 117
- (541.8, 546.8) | 125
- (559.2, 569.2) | 122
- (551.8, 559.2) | 126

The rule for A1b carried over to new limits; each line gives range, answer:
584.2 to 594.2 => 115.9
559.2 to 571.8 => 130.6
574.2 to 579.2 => 100.7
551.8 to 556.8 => 126.5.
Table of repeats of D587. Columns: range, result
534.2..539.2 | 133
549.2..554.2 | 132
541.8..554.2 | 128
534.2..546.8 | 129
